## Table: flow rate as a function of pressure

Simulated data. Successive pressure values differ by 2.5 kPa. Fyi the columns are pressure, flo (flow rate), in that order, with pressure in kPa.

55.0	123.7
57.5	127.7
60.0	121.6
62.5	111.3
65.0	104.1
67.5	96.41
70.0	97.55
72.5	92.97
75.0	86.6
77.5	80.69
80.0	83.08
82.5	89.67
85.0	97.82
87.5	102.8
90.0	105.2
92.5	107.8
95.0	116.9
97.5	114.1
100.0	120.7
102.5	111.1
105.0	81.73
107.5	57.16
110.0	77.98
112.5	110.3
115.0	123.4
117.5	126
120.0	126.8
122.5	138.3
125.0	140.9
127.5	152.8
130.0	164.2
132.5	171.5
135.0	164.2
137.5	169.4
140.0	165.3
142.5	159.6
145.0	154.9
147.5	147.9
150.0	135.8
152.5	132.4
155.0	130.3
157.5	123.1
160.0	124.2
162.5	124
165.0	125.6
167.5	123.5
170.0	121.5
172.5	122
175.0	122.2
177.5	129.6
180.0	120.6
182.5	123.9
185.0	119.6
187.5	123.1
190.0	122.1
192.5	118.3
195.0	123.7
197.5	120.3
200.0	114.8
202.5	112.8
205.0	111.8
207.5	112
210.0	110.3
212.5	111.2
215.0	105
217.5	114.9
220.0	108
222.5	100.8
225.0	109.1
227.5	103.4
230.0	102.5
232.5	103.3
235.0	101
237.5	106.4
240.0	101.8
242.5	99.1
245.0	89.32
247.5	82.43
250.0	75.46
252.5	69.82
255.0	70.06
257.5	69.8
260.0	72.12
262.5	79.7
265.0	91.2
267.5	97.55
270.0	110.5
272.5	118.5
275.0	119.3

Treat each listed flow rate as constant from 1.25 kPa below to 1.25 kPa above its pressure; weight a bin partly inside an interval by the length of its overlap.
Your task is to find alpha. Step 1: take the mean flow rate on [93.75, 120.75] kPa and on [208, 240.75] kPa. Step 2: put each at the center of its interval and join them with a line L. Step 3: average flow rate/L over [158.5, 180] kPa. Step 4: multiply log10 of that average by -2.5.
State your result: -0.17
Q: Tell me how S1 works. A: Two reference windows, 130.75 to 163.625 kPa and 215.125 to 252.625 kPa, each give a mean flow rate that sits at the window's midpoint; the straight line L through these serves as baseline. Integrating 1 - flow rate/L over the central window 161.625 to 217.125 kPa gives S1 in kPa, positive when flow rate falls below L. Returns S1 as 1.9 kPa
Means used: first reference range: 147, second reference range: 98.9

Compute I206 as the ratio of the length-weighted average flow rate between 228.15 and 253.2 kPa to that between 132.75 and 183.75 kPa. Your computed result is 0.7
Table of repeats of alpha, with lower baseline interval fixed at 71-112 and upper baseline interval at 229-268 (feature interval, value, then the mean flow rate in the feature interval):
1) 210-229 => -0.20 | 108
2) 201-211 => -0.24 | 112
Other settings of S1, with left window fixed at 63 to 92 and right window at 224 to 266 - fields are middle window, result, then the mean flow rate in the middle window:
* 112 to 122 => -3.2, 124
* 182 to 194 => -3.9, 121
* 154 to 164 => -3.6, 125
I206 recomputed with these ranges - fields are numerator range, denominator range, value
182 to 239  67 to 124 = 1.09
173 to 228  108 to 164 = 0.84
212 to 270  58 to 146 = 0.80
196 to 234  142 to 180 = 0.84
